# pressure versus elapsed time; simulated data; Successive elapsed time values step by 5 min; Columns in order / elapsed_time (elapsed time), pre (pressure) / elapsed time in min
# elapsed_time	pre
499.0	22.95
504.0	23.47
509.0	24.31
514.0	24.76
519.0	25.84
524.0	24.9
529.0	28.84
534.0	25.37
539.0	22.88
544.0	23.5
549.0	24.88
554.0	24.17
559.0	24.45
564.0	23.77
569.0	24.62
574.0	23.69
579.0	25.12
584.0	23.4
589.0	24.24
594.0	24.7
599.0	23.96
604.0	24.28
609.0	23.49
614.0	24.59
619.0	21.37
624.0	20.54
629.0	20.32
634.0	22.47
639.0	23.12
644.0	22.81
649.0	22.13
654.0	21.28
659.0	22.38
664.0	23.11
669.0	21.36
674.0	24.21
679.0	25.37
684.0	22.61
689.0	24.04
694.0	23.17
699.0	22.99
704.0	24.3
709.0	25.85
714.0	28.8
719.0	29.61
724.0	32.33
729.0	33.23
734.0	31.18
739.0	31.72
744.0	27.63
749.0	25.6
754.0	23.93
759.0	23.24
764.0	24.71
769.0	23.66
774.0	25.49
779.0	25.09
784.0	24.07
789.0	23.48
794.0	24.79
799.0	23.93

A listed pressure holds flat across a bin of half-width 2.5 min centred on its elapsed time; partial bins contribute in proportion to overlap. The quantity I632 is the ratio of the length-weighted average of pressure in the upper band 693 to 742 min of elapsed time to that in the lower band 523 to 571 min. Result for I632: 1.15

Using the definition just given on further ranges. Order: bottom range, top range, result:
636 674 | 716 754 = 1.33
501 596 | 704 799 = 1.09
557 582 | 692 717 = 1.03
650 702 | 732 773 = 1.14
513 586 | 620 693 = 0.91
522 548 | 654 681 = 0.92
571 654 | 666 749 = 1.16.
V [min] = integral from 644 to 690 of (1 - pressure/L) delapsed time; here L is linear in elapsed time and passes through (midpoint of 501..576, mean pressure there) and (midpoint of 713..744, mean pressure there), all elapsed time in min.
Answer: 9.6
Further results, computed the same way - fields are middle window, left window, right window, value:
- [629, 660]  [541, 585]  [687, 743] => 4.7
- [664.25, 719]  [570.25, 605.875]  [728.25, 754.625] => 5.9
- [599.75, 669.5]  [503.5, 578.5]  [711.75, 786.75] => 9.2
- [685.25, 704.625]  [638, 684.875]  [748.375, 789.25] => -0.2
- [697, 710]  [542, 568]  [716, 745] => 2.5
